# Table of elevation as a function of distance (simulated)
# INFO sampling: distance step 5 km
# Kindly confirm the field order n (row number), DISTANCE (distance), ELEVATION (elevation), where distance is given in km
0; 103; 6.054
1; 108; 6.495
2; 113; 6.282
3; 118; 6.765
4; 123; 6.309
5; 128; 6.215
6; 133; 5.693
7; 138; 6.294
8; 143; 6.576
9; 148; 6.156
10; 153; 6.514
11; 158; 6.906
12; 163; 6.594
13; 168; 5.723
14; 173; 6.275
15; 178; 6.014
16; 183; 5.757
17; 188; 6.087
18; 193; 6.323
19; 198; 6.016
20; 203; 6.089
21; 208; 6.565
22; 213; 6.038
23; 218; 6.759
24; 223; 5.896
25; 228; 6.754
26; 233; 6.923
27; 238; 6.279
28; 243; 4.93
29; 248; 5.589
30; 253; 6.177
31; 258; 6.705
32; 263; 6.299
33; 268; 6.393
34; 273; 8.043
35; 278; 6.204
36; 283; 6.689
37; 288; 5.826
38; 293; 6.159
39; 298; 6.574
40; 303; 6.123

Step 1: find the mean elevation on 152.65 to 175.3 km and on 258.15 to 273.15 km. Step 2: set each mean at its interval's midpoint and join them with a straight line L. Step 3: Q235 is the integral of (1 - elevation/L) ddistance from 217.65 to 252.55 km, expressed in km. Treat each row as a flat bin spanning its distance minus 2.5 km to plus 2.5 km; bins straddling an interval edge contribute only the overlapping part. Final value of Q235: 2.5 km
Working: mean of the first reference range 6.39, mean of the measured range 6.13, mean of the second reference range 6.7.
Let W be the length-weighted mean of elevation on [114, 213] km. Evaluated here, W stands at 6.25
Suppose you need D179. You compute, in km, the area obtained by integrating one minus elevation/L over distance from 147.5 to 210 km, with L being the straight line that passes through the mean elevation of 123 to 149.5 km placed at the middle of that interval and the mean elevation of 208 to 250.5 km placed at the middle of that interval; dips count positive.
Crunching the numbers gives -0.5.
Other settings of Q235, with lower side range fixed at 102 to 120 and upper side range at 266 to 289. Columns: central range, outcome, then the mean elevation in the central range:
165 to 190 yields 2.1 km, 5.98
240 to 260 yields 2.4 km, 5.84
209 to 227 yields 0.8 km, 6.3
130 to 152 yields 0.9 km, 6.2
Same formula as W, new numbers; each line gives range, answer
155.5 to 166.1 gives 6.69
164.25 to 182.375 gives 6.02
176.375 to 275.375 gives 6.28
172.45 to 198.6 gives 6.07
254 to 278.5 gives 6.74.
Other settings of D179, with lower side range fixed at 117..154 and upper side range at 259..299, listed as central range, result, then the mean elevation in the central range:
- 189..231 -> 0.7 km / 6.3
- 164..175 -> 0.5 km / 6.07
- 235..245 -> 1.2 km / 5.7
